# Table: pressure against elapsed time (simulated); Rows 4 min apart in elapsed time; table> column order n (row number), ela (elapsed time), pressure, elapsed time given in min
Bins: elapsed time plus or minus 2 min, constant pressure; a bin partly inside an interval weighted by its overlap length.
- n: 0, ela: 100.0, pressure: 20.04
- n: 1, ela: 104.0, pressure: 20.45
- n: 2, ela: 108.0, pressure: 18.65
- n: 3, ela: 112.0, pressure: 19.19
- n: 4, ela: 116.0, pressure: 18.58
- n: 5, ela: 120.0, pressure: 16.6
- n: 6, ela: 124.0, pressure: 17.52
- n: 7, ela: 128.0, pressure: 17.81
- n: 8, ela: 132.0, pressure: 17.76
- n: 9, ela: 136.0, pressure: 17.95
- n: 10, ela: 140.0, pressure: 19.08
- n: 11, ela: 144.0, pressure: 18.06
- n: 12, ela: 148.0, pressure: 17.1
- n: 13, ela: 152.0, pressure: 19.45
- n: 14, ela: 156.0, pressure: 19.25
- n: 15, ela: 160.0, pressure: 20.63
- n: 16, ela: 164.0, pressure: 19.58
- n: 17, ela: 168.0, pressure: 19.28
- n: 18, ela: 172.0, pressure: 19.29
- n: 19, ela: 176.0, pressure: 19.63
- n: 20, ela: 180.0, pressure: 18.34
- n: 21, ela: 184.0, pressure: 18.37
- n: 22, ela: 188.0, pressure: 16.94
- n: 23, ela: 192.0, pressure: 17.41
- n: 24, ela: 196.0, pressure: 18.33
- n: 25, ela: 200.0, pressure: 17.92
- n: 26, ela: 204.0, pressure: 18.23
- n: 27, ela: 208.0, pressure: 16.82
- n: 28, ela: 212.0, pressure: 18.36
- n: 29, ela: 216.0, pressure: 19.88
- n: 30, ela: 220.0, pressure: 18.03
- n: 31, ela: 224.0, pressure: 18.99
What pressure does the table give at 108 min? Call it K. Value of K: 18.65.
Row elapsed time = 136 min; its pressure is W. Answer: 17.95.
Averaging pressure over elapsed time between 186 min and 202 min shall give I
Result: 17.6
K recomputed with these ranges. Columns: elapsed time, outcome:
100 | 20.04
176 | 19.63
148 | 17.1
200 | 17.92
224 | 18.99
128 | 17.81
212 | 18.36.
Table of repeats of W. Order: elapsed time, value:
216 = 19.88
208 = 16.82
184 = 18.37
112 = 19.19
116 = 18.58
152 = 19.45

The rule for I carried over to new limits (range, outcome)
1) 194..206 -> 18.2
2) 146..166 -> 19.2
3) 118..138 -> 17.5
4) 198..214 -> 17.8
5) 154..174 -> 19.6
